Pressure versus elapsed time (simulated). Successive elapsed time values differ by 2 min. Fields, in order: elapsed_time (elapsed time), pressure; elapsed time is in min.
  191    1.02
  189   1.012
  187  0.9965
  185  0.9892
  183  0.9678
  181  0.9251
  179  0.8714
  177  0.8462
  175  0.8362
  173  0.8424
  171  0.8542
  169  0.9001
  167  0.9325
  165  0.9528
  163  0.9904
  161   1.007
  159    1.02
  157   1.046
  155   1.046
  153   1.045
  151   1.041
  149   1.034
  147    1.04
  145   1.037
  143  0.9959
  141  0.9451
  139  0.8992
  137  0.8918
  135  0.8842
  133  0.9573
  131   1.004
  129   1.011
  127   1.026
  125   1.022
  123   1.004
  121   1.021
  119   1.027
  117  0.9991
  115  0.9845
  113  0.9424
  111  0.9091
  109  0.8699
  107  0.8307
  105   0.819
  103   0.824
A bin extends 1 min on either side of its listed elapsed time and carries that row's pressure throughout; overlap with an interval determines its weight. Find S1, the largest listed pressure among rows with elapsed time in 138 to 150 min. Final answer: 1.04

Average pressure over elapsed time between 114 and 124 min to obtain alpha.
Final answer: 1.01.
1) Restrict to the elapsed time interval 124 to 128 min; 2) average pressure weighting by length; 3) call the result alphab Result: 1.02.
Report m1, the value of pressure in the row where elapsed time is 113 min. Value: 0.9424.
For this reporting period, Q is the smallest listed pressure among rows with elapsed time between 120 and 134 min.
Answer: 0.9573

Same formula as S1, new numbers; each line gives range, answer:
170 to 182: 0.9251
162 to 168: 0.9904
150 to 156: 1.046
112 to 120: 1.027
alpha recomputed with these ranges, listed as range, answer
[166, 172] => 0.896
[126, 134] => 1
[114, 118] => 0.992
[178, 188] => 0.95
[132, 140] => 0.908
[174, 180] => 0.851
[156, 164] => 1.02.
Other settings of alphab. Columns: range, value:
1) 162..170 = 0.944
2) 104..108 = 0.825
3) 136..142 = 0.912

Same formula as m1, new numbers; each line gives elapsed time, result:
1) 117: 0.9991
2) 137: 0.8918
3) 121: 1.021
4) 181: 0.9251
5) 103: 0.824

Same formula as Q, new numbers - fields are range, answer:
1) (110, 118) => 0.9091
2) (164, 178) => 0.8362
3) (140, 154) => 0.9451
